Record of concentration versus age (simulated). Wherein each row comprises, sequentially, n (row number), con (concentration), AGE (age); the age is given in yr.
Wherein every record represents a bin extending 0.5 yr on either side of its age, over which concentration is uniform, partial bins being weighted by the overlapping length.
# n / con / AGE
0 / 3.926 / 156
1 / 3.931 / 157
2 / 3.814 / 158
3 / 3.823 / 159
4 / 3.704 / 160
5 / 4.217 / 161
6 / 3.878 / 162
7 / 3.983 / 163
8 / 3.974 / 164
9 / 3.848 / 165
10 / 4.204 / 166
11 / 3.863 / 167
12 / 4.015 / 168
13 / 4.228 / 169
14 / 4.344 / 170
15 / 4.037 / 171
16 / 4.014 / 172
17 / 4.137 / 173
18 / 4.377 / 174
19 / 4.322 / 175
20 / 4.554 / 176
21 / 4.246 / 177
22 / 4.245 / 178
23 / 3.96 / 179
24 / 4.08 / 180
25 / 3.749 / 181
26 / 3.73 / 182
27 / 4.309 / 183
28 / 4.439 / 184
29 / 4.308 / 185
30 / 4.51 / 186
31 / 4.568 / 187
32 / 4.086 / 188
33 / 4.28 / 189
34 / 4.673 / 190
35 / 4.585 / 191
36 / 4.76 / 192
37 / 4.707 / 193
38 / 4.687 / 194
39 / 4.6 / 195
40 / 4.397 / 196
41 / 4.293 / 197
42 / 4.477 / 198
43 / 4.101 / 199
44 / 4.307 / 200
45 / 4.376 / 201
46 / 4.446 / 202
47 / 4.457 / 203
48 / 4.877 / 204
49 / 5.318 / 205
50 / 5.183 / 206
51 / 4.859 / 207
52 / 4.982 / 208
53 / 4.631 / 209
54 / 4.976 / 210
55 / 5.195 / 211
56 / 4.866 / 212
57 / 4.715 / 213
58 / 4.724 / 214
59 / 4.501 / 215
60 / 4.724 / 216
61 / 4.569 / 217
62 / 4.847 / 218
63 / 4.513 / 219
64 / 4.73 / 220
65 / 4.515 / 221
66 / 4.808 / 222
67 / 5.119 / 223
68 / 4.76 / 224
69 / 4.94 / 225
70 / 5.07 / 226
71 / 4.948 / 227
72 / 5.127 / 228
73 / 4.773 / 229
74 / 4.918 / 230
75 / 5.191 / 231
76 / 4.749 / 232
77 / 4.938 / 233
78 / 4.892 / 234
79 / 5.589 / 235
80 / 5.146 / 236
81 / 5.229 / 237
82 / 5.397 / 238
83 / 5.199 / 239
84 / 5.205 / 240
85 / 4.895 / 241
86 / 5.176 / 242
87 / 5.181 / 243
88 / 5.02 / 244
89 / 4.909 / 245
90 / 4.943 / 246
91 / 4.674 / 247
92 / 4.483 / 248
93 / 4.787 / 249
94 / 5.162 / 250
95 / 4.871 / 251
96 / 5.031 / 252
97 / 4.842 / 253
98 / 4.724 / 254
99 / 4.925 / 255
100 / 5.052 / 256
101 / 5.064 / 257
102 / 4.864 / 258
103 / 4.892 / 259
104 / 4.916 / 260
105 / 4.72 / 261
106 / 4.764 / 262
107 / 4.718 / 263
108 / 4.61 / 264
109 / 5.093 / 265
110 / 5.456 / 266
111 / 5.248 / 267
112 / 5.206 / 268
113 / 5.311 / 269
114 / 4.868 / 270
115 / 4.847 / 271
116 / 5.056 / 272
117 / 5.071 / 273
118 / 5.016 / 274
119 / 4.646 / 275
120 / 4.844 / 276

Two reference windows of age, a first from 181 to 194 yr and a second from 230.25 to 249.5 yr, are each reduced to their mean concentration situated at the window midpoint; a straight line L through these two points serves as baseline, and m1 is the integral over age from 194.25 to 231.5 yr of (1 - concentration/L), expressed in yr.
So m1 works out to -0.4 yr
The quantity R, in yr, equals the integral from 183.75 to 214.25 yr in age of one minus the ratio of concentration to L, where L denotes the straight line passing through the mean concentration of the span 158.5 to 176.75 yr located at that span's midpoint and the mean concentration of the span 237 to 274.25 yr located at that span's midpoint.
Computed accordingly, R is -1.5 yr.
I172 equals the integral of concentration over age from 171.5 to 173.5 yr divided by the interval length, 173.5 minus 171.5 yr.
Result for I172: 4.08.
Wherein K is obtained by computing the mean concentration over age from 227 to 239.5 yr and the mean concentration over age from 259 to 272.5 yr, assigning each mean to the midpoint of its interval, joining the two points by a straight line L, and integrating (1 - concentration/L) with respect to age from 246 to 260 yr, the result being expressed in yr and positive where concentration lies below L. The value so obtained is 0.41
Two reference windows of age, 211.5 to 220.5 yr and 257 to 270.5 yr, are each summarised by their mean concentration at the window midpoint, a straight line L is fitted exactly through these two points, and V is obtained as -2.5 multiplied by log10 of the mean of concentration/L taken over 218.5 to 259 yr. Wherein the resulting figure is -0.03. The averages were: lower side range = 4.69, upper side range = 4.98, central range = 4.96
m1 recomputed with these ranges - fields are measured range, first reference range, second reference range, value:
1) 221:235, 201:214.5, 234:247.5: 0.17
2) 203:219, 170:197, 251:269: -1.03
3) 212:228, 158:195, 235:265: -0.44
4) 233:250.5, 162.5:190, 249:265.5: -1.11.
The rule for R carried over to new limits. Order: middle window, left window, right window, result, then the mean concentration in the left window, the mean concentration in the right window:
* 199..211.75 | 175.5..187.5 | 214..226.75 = -0.6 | 4.22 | 4.76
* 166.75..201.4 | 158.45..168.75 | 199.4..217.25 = 0.2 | 3.96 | 4.76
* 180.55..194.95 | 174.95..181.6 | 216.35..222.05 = -0.4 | 4.15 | 4.65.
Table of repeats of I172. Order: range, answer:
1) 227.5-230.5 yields 4.94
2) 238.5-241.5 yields 5.1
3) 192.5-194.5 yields 4.7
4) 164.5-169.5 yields 4.03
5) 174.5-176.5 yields 4.44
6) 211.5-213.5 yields 4.79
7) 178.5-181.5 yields 3.93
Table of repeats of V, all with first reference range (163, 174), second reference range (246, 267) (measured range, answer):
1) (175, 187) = -0.01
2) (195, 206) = -0.04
